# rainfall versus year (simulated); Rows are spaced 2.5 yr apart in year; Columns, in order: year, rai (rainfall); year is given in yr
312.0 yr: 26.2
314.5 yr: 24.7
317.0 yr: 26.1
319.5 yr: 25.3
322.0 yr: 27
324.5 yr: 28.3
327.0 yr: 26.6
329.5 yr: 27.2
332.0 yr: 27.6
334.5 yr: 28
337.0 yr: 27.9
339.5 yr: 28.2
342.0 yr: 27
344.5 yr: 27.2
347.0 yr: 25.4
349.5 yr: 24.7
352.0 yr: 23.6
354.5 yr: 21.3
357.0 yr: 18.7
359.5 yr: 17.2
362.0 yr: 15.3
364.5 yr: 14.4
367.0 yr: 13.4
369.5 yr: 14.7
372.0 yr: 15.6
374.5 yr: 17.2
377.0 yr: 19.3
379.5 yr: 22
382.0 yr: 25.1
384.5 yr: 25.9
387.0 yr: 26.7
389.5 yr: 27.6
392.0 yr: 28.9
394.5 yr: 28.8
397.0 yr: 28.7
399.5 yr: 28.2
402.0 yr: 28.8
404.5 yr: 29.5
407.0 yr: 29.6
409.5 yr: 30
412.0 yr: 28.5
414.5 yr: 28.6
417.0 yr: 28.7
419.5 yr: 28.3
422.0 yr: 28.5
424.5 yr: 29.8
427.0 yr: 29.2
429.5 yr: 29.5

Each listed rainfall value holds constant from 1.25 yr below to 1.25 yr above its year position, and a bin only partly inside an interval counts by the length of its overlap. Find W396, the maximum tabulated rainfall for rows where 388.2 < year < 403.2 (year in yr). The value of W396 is 28.9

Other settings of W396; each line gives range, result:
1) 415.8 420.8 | 28.7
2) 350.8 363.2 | 23.6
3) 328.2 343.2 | 28.2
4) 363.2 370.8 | 14.7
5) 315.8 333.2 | 28.3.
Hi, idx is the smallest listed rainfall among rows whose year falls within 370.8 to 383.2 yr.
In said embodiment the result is 15.6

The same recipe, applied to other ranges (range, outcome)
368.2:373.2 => 14.7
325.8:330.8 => 26.6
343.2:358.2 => 18.7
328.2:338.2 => 27.2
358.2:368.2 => 13.4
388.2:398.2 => 27.6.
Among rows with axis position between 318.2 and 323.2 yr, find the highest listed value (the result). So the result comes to 27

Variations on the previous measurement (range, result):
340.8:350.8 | 27.2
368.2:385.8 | 25.9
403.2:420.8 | 30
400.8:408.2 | 29.6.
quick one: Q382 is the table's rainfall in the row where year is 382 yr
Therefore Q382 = 25.1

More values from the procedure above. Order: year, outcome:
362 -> 15.3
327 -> 26.6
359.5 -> 17.2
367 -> 13.4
